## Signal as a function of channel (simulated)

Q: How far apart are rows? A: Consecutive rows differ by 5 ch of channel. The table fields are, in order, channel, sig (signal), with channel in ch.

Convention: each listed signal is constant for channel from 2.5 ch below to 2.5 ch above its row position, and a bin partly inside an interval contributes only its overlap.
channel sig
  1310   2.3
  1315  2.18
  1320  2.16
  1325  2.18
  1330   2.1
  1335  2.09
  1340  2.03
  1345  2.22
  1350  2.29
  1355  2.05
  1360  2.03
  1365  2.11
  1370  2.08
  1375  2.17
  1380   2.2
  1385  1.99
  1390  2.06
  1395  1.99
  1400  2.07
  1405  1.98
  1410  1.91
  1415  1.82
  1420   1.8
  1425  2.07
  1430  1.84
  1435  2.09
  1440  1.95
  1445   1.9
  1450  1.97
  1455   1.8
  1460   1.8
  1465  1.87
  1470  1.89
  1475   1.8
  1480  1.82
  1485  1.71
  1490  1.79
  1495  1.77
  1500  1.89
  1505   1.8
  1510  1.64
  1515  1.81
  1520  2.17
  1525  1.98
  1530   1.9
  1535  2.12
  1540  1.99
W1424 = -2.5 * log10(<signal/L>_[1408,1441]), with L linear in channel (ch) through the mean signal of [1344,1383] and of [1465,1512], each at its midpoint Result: 0.03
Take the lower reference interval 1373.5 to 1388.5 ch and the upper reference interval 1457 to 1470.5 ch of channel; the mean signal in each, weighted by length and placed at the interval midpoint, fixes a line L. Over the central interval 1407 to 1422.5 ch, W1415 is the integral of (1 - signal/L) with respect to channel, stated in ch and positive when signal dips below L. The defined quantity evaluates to 1.2 ch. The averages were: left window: 2.11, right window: 1.85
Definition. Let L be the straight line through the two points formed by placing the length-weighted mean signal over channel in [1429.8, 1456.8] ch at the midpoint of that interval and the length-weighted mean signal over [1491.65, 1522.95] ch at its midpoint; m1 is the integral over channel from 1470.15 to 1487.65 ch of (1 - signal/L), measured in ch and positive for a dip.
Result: 0.9 ch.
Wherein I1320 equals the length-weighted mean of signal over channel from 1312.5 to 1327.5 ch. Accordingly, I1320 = 2.17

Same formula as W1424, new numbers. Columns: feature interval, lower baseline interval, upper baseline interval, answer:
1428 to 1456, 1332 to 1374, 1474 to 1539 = 0.021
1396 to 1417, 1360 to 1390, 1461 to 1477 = 0.036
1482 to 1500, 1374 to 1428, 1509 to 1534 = 0.099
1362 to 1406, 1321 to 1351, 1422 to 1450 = -0.008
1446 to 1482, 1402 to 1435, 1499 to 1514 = -0.006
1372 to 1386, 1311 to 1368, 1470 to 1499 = -0.047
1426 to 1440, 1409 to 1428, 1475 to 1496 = -0.058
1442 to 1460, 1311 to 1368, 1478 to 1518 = 0.005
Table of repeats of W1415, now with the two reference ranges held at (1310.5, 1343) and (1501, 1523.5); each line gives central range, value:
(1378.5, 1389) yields -0.14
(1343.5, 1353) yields -0.65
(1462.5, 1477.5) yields 0.56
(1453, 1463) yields 0.72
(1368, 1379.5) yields -0.41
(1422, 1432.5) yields 0.21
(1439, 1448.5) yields 0.18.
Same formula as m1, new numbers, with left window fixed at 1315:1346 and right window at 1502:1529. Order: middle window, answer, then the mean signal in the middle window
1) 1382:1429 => 1.5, 1.96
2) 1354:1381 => -0.3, 2.1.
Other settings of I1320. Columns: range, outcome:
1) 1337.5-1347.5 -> 2.12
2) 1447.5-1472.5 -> 1.87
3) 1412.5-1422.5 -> 1.81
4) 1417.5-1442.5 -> 1.95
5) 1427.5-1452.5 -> 1.95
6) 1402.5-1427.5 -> 1.92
